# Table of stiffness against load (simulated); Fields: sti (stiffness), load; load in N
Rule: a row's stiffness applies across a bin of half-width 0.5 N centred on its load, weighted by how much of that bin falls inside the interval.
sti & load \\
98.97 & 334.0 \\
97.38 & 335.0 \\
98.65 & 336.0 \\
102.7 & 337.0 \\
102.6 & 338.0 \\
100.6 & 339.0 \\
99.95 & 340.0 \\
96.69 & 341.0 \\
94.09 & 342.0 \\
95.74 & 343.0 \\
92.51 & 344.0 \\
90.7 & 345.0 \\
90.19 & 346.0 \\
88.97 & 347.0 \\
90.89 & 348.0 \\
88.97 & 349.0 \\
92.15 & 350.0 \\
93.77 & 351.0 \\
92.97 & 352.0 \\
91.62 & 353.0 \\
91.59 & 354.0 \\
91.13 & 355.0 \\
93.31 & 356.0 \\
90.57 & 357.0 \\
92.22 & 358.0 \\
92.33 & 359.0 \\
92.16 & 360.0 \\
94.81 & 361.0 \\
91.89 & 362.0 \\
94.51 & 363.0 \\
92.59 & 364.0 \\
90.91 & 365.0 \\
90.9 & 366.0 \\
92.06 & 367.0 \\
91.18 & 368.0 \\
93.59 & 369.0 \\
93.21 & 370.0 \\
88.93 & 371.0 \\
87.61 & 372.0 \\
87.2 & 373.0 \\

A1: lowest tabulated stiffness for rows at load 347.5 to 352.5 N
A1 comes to 88.97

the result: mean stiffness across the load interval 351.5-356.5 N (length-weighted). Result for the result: 92.1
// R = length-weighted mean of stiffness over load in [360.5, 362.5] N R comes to 93.3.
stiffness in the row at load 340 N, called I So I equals 99.95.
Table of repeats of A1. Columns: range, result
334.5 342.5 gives 94.09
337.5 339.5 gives 100.6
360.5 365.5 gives 90.91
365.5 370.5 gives 90.9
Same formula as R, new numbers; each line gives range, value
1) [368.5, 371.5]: 91.9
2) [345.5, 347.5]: 89.6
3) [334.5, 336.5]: 98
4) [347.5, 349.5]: 89.9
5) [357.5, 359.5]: 92.3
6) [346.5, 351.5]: 91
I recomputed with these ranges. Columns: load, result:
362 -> 91.89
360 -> 92.16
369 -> 93.59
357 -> 90.57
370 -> 93.21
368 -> 91.18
